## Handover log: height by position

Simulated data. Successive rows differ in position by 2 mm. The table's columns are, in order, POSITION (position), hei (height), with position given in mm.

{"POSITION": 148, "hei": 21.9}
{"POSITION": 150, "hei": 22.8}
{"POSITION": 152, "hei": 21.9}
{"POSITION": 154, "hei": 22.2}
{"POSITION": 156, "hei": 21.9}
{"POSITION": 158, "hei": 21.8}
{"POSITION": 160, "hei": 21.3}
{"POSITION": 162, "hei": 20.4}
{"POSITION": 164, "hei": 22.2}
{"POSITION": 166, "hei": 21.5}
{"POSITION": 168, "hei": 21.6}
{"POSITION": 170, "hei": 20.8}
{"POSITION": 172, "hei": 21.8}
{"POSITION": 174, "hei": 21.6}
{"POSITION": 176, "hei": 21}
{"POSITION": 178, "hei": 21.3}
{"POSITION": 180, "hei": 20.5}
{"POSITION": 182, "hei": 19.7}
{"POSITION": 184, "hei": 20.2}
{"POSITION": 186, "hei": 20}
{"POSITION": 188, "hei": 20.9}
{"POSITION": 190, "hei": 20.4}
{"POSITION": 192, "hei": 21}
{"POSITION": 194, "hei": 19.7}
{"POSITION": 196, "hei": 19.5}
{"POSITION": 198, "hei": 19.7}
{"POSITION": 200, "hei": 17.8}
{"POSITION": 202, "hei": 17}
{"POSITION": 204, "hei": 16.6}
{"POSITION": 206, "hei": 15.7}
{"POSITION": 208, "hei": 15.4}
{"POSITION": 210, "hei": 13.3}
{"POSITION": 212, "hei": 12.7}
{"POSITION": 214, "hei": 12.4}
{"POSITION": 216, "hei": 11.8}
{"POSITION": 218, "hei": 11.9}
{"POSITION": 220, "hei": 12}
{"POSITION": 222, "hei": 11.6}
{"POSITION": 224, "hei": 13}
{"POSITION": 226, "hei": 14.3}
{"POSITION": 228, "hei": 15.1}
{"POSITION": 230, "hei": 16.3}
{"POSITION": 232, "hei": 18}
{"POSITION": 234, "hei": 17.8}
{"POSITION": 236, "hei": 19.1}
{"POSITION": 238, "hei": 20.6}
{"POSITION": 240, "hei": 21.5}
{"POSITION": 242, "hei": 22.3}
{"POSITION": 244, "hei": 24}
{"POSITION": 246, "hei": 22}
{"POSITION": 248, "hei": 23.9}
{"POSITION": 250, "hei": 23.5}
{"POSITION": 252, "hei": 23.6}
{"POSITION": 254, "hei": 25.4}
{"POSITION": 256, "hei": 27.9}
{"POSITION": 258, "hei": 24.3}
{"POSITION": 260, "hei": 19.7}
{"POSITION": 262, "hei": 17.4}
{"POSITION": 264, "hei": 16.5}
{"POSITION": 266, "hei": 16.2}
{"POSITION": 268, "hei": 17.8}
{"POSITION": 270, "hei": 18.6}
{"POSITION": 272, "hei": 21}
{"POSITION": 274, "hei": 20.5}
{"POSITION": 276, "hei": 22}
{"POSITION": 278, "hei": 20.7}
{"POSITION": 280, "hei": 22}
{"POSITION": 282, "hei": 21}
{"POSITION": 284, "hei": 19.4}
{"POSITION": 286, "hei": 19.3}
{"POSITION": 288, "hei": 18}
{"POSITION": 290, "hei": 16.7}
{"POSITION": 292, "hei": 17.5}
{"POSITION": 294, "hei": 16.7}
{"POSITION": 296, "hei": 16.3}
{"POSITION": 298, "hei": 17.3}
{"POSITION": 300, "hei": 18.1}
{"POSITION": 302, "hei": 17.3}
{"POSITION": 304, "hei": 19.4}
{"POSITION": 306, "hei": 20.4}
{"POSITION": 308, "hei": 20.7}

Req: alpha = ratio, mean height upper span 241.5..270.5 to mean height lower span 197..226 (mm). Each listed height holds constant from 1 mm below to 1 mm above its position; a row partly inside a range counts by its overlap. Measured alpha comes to 1.50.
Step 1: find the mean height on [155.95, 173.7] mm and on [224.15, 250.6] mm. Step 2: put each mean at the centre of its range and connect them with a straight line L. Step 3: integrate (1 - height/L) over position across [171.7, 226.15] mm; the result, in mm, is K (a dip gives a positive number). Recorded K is 9.0 mm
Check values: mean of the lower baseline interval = 21.5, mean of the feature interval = 17.2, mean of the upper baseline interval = 19.6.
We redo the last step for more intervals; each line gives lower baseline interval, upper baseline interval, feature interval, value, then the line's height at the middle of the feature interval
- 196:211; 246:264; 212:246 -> 6.0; 19.7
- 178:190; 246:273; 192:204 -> 1.0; 20.5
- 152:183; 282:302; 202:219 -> 5.3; 20.1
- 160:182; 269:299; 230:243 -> 0.3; 20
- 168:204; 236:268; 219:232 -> 4.3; 21.1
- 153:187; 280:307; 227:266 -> -2.9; 19.5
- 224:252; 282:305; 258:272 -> 0.4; 18.9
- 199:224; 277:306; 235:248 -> -5.0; 15.7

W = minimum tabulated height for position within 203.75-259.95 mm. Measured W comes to 11.6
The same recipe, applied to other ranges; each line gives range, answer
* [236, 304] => 16.2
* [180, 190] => 19.7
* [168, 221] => 11.8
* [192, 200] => 17.8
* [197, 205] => 16.6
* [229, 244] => 16.3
